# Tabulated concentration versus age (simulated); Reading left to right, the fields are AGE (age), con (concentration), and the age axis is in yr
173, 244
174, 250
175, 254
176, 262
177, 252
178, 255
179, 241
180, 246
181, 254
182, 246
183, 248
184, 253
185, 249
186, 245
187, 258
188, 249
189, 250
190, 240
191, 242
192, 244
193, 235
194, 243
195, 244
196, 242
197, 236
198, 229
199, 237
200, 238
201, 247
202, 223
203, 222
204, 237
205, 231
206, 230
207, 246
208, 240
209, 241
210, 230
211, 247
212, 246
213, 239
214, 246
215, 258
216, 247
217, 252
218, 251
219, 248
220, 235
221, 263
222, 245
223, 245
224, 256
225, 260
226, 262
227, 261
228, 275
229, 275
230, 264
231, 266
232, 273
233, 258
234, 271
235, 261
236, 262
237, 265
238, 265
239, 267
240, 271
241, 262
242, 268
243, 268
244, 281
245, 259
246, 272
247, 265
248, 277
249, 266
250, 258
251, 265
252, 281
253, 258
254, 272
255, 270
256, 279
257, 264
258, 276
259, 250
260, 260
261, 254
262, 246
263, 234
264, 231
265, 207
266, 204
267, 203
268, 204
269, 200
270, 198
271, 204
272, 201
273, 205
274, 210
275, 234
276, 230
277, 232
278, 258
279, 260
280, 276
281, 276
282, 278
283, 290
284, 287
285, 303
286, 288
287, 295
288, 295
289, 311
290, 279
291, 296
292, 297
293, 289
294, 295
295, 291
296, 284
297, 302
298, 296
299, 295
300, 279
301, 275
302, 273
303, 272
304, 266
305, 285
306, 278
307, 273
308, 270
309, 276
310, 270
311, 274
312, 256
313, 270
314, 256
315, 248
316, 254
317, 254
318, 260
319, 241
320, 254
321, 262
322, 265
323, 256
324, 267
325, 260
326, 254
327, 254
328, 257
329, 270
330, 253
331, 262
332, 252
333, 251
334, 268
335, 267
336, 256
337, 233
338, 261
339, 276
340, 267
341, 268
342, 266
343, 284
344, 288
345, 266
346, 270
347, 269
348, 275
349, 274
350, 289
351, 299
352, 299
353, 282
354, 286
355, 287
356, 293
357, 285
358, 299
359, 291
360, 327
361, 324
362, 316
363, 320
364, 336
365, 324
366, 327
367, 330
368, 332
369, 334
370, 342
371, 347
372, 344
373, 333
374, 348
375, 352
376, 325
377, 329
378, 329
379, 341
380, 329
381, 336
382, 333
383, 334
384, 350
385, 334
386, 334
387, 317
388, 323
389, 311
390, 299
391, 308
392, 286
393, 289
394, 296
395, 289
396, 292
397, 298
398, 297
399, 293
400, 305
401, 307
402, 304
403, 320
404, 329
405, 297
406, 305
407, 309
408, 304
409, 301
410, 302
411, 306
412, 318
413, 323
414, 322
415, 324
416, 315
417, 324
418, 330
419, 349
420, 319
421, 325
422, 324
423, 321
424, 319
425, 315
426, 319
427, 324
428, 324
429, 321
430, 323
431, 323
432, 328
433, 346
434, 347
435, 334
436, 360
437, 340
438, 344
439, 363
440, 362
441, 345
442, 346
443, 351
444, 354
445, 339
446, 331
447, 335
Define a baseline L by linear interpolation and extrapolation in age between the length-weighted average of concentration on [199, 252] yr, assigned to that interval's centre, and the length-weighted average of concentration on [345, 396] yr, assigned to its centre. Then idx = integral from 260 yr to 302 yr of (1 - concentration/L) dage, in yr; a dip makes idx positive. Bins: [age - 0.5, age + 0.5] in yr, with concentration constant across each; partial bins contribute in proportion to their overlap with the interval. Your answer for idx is 2.9 yr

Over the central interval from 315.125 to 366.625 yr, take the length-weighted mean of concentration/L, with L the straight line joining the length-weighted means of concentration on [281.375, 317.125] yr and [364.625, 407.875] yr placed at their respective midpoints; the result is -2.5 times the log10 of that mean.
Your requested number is 0.09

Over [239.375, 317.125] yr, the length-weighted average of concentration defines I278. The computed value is 263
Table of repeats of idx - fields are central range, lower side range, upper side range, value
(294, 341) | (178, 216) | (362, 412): 3.9 yr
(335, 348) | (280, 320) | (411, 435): 1.2 yr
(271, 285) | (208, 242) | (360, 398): 1.5 yr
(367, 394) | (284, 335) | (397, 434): -2.3 yr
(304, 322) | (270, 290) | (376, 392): 1.0 yr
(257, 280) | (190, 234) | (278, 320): 3.3 yr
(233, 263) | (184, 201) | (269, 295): -1.2 yr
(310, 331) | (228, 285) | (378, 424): 1.7 yr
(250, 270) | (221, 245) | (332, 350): 1.6 yr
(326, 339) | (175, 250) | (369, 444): 1.7 yr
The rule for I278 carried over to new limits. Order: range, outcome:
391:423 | 310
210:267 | 258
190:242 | 250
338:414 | 308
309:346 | 261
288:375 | 284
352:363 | 300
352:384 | 323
